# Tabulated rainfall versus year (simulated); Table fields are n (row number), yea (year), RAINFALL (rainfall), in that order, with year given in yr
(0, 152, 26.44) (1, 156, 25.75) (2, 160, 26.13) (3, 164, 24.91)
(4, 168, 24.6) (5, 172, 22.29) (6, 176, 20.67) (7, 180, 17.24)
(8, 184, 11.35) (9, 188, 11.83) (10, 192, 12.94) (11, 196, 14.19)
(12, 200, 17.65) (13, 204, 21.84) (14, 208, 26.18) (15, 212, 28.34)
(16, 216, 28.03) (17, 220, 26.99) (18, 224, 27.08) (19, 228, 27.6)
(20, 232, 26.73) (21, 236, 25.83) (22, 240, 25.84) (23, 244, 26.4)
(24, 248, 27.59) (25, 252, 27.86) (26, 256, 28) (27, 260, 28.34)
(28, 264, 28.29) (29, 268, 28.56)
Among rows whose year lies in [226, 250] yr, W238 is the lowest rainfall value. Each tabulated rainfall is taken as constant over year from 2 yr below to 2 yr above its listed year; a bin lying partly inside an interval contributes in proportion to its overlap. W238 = 25.83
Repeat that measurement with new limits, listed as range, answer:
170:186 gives 11.35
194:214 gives 14.19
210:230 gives 26.99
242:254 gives 26.4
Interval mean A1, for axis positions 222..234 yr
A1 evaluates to 27.1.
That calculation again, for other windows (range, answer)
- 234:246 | 26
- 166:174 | 23.4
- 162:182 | 21.9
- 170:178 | 21.5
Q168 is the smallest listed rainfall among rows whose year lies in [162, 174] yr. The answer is 22.29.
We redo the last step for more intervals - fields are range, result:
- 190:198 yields 12.94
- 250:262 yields 27.86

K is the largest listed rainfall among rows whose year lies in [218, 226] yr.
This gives 27.08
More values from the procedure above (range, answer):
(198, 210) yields 26.18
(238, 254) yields 27.86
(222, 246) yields 27.6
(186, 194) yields 12.94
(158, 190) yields 26.13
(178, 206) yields 21.84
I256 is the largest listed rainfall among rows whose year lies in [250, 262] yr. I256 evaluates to 28.34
